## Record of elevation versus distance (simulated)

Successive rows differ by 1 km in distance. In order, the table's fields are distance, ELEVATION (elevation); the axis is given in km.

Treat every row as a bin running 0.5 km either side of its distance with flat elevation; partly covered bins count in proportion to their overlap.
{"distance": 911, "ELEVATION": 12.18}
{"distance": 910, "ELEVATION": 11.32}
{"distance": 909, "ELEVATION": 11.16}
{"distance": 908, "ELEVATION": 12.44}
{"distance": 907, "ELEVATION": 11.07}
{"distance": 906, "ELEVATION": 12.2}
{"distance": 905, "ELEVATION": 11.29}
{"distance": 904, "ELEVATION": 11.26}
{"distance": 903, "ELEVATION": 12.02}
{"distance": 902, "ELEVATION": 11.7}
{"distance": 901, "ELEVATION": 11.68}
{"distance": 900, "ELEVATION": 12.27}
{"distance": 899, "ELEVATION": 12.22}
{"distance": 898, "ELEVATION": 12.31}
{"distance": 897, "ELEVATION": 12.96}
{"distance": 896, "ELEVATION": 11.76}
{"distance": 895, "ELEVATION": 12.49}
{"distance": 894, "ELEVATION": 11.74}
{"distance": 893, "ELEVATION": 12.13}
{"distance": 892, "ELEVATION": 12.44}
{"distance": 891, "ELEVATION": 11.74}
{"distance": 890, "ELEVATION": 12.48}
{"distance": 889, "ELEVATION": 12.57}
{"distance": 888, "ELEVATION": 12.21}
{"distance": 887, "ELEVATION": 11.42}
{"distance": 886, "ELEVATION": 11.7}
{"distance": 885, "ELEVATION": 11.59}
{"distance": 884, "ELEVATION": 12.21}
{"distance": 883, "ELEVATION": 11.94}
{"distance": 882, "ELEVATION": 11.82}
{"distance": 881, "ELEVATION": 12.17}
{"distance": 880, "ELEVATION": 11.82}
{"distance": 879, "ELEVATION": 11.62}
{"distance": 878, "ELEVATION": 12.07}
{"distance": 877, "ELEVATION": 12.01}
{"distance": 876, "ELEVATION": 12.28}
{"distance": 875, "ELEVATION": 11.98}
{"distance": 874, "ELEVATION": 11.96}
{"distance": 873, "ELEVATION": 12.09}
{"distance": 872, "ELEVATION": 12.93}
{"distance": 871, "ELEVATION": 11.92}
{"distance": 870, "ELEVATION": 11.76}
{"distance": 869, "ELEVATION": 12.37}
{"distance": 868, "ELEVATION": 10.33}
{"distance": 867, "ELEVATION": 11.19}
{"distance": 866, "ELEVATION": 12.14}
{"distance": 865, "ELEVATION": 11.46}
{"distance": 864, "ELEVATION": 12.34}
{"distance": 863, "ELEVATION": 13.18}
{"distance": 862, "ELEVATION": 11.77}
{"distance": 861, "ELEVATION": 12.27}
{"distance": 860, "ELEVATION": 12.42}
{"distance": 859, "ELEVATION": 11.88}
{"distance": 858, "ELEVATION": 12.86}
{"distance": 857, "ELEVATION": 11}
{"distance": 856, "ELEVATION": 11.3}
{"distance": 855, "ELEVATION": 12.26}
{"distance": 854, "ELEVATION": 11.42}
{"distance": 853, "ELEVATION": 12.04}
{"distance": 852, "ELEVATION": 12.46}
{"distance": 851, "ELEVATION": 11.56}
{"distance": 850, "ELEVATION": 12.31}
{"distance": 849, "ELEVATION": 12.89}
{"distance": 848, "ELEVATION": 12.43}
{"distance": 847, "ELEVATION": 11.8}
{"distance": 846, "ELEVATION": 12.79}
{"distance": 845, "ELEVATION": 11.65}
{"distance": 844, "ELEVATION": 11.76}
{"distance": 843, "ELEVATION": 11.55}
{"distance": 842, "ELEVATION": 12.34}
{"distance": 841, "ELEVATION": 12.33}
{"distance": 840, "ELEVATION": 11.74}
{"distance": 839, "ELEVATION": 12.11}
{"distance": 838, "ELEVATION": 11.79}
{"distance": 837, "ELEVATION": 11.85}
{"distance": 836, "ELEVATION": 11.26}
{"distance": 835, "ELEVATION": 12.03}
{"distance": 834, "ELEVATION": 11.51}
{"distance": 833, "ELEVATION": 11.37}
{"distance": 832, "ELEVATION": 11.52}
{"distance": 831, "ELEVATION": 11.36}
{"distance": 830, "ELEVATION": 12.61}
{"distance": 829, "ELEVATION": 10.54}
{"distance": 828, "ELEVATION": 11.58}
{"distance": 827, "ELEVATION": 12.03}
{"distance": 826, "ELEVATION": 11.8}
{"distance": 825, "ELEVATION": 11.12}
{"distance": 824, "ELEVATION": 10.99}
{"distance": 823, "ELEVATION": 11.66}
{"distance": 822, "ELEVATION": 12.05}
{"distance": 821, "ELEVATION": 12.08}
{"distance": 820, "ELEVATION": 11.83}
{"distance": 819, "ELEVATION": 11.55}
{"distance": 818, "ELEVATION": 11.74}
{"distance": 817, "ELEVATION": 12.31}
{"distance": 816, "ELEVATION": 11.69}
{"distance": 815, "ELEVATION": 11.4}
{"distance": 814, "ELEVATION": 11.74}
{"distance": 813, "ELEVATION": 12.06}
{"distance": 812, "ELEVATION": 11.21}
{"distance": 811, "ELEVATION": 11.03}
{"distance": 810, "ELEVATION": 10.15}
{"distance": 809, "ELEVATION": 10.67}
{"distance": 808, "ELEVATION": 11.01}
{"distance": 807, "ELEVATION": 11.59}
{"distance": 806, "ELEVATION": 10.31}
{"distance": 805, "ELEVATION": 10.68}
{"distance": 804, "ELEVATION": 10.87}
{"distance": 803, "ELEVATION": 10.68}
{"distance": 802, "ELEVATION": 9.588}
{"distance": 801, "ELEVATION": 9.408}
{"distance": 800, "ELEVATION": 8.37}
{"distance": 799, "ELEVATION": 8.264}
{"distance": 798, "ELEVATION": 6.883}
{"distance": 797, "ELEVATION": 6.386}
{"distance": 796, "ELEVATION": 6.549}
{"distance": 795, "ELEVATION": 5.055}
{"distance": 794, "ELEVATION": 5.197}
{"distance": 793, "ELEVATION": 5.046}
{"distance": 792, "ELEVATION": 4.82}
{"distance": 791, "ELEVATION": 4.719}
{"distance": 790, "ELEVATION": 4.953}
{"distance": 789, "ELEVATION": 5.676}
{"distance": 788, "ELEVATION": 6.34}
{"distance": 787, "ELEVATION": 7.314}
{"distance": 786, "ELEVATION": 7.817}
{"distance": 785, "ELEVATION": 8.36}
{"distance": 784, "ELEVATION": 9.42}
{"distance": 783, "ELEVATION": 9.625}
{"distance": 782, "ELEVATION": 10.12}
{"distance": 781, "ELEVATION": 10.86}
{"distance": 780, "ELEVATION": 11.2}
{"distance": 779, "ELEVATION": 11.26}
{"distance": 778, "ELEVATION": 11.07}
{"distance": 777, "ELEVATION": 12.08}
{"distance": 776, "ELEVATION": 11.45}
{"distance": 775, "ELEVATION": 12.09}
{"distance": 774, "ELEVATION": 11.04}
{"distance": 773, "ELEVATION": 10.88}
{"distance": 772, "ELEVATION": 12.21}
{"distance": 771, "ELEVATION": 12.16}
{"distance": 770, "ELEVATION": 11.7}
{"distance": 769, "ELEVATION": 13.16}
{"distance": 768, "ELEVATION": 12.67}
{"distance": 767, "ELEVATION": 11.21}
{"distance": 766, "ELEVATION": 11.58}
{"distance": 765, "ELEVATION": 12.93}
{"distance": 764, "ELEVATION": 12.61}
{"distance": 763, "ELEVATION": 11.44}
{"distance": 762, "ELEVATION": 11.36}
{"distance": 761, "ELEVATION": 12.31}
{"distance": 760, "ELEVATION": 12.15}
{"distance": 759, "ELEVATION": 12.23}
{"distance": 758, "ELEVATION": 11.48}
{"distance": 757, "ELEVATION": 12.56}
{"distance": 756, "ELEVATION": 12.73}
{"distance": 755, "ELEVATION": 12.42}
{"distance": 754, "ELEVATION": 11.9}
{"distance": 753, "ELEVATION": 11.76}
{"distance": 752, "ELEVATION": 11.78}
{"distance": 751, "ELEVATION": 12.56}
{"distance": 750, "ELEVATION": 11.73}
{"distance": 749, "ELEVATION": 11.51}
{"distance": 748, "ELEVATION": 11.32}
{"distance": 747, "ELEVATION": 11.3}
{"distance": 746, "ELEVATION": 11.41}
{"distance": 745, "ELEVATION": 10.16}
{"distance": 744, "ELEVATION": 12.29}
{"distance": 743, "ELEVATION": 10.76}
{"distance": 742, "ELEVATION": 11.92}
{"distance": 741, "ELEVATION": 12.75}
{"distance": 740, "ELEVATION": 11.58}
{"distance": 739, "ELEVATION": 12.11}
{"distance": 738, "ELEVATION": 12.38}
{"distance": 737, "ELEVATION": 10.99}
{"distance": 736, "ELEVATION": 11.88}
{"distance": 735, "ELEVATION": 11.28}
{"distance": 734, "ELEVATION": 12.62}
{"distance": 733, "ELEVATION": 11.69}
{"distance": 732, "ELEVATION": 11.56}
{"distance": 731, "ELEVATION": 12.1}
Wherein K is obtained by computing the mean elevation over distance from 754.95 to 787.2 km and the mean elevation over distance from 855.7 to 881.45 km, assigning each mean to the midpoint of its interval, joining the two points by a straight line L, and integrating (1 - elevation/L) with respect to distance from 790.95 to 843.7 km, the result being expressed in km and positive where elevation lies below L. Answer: 5.4 km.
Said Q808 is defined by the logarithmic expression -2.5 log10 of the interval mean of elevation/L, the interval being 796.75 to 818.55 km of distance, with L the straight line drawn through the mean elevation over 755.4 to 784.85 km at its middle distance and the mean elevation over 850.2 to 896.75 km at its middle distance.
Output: 0.13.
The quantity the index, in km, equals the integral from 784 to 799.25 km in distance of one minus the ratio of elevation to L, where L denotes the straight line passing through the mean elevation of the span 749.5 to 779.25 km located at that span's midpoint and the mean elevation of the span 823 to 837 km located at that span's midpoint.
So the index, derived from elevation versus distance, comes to 7.1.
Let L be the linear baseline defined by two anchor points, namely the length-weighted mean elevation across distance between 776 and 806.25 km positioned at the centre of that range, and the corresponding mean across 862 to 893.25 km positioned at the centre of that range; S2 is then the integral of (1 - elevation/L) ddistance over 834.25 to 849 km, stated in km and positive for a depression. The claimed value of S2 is -2.1 km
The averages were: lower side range 8.33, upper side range 12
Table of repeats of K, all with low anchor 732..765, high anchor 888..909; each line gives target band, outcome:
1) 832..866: -0.1 km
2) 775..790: 3.1 km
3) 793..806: 4.1 km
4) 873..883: 0.0 km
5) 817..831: 0.3 km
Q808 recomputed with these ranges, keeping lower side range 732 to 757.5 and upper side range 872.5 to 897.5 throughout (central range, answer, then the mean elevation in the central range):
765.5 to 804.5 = 0.28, 9.18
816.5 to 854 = 0.01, 11.8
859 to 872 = 0.00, 12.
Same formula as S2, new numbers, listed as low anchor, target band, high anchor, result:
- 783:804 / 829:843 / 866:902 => -3.4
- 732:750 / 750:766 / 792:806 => -2.4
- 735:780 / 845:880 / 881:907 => -0.2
